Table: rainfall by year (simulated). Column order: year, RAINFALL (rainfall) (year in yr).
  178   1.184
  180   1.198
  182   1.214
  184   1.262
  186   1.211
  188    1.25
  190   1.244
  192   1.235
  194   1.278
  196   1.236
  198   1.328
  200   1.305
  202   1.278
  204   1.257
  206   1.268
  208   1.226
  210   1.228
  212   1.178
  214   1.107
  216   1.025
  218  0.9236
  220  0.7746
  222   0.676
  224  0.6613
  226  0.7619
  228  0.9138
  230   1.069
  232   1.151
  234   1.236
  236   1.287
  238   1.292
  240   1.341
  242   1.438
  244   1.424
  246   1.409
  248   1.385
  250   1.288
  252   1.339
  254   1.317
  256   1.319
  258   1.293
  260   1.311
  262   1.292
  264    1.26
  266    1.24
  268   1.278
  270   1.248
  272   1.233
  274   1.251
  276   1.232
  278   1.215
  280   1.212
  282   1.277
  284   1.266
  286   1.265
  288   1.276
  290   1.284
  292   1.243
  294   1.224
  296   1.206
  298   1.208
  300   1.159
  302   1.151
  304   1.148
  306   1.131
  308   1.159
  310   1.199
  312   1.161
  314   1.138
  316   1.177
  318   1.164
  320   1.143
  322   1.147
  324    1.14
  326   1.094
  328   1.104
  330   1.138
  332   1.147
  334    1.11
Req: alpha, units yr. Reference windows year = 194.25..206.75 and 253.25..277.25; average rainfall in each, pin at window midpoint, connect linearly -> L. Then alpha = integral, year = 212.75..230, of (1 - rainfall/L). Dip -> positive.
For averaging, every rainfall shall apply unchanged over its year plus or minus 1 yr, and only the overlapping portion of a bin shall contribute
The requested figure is 5.5 yr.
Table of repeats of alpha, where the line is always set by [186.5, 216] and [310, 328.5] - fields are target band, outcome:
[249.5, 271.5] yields -1.8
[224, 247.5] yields 0.3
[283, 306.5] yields -1.0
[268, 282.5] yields -0.7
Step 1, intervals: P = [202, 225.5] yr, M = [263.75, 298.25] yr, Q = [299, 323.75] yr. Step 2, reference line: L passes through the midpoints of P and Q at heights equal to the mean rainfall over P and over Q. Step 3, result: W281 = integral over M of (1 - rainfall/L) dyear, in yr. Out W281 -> -4.0 yr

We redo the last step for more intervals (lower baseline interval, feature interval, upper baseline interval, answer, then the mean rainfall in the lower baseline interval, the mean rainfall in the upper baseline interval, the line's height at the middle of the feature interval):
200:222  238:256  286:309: -3.29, 1.11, 1.2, 1.15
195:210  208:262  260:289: 4.23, 1.27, 1.26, 1.26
